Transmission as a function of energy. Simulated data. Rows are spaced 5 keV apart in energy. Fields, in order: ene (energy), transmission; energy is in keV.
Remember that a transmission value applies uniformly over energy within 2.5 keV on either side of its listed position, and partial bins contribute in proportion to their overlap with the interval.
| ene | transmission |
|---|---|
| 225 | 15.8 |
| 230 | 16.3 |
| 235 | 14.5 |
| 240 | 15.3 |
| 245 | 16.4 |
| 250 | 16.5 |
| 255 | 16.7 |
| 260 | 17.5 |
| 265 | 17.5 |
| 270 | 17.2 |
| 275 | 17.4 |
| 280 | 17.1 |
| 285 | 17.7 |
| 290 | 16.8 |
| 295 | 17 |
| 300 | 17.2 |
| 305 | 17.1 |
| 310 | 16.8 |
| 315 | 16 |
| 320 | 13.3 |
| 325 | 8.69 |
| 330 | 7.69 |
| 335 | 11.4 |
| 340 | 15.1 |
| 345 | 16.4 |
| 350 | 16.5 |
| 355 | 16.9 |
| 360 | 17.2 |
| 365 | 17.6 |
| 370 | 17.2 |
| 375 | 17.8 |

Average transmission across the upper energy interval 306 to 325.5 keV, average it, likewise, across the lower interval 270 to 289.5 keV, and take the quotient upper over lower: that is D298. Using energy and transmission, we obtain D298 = 0.84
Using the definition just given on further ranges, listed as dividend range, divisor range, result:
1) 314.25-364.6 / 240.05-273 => 0.83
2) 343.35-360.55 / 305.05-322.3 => 1.07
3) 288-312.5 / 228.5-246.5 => 1.09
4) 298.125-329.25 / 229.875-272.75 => 0.88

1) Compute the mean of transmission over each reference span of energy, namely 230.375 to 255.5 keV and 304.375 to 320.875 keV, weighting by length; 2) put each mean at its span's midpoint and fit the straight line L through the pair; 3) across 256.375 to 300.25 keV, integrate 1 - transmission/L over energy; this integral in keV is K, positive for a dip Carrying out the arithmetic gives -3.8 keV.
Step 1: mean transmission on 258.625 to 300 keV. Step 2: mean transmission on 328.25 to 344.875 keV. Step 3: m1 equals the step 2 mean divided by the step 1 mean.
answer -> 0.71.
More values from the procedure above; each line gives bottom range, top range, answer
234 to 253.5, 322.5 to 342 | 0.67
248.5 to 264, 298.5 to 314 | 1.00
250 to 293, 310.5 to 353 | 0.78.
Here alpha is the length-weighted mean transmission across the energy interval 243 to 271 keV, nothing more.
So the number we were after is 17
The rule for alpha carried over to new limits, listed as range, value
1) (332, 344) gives 13.4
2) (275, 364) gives 15.3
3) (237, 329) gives 16.1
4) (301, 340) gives 13.3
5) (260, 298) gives 17.3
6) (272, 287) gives 17.4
